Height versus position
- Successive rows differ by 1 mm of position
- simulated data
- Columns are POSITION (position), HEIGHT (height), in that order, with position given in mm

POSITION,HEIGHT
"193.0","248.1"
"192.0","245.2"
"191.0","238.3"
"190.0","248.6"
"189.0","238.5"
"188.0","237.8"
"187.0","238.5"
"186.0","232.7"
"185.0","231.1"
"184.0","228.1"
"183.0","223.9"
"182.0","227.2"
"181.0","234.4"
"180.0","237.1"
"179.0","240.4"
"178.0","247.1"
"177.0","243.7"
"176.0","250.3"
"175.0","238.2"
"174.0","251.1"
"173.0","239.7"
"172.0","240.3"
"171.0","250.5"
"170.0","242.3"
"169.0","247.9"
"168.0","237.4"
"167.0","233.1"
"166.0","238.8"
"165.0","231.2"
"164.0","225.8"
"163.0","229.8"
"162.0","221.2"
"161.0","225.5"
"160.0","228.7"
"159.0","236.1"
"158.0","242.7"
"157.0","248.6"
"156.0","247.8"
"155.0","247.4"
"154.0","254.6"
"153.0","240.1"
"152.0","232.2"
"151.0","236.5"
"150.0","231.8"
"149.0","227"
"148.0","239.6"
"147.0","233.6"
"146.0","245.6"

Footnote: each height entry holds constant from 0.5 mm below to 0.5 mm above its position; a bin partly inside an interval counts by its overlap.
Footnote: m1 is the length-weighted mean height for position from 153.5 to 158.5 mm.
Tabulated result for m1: 248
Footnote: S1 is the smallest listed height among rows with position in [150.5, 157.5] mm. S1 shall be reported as 232.2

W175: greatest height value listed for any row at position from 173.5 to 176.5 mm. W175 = 251.1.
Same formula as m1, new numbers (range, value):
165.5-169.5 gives 239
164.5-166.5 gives 235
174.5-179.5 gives 244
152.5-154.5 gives 247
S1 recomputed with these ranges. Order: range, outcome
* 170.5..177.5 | 238.2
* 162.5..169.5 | 225.8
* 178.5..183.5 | 223.9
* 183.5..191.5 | 228.1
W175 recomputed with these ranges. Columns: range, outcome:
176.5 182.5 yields 247.1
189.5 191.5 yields 248.6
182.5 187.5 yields 238.5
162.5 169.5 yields 247.9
